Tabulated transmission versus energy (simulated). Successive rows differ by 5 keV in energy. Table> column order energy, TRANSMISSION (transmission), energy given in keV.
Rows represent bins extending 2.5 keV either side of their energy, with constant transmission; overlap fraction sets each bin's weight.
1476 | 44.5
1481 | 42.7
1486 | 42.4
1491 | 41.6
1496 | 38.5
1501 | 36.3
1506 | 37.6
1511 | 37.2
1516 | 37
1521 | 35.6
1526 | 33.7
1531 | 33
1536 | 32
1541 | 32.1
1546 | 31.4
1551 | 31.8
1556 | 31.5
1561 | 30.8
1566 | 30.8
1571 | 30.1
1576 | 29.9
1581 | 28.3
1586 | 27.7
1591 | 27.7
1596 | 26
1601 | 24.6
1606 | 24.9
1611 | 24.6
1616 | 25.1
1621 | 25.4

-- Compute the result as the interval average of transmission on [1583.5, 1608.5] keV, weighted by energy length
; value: 26.2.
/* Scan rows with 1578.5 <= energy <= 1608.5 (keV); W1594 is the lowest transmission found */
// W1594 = 24.6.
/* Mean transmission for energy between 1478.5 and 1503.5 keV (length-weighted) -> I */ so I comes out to 40.3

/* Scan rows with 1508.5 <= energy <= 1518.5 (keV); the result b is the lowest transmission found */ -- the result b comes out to 37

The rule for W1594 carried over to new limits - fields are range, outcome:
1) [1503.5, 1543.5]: 32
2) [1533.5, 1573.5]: 30.1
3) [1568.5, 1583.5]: 28.3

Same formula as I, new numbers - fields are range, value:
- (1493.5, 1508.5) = 37.5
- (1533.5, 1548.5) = 31.8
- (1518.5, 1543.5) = 33.3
